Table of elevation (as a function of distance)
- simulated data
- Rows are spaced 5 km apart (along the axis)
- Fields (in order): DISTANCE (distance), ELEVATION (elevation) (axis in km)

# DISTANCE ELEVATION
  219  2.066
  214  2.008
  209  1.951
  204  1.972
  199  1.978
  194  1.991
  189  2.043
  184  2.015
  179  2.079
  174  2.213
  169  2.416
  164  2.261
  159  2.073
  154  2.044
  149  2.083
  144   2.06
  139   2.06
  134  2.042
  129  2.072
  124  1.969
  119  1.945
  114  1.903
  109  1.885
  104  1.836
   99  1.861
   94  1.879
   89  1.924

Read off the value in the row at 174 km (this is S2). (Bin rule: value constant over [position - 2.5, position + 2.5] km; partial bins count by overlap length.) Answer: 2.213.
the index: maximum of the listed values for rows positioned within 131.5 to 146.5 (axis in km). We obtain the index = 2.06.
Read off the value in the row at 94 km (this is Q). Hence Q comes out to 1.879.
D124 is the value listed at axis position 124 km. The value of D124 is 1.969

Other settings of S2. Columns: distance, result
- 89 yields 1.924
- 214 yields 2.008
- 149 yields 2.083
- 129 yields 2.072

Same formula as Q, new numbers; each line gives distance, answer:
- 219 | 2.066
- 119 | 1.945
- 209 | 1.951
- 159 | 2.073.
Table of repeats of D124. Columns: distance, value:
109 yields 1.885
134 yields 2.042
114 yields 1.903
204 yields 1.972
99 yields 1.861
